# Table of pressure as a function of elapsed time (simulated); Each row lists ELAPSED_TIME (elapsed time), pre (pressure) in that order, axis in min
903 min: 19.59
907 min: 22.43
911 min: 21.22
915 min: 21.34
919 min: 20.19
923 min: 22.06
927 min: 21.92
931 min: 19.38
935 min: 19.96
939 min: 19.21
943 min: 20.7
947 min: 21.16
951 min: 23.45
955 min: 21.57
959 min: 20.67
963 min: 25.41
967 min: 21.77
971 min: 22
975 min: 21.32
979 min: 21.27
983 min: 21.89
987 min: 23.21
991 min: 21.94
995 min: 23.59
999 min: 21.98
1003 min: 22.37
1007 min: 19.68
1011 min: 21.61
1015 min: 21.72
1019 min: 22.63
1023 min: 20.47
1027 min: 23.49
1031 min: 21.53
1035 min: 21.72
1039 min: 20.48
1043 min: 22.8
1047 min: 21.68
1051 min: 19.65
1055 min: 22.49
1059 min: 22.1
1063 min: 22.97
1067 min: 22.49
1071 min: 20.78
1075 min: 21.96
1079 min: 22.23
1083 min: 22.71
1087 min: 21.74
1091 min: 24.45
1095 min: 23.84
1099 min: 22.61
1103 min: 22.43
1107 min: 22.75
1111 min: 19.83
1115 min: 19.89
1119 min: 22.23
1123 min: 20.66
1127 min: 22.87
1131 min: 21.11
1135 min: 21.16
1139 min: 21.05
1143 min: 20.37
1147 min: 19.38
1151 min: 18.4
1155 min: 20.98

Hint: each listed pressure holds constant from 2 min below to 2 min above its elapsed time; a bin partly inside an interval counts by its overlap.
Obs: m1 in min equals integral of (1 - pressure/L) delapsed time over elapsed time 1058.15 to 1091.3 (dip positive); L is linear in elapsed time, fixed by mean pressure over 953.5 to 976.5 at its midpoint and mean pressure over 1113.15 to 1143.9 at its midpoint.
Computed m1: -1.2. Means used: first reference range 22.2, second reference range 21.2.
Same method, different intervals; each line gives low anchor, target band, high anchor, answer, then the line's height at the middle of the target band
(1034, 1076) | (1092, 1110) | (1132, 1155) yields -1.6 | 20.9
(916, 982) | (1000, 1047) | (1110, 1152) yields -1.3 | 21.1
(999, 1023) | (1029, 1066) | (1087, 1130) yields 0.0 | 21.8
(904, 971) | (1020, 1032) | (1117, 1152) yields -0.4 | 21.2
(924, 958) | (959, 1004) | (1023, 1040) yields -2.2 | 21.3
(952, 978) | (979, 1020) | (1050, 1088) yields 0.1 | 22.1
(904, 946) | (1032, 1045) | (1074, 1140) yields -0.1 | 21.5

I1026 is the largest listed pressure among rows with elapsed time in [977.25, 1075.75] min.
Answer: 23.59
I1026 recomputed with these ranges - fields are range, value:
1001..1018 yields 22.37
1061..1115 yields 24.45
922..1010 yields 25.41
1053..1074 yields 22.97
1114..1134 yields 22.87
